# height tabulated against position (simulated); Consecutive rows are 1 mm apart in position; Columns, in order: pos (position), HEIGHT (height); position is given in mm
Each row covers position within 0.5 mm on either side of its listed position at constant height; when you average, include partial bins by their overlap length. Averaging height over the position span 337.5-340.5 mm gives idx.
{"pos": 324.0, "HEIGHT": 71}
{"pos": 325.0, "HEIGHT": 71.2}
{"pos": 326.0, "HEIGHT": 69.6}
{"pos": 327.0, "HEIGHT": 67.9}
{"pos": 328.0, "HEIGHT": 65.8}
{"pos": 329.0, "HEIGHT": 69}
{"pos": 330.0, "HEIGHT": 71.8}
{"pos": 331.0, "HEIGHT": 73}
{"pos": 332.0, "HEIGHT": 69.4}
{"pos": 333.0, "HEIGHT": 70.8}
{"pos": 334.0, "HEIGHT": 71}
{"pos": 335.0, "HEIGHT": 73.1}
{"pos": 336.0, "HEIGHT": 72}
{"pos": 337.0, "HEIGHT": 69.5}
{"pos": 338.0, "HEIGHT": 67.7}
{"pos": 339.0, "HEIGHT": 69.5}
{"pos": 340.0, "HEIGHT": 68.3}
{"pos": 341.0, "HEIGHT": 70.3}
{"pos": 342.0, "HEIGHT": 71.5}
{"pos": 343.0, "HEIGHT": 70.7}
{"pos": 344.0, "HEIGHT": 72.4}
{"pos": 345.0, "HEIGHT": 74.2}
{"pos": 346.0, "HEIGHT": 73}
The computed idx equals 68.5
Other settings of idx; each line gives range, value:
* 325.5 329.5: 68.1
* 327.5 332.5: 69.8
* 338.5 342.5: 69.9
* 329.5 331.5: 72.4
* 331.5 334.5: 70.4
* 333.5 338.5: 70.7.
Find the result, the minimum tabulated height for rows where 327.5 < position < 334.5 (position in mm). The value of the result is 65.8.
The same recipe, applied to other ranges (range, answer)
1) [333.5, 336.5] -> 71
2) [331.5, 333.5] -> 69.4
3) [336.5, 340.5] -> 67.7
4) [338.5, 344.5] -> 68.3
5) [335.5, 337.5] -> 69.5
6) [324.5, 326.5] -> 69.6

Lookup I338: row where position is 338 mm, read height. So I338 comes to 67.7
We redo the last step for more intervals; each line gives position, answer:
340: 68.3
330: 71.8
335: 73.1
